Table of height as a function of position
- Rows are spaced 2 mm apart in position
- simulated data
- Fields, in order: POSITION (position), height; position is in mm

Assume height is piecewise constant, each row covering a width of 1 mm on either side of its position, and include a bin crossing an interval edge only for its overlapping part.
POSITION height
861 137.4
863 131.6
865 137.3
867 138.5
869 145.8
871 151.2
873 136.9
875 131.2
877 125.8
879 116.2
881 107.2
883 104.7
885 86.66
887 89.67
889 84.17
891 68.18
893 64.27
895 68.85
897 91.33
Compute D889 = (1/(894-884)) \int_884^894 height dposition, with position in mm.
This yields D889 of 78.6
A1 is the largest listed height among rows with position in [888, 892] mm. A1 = 84.17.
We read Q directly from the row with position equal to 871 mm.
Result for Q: 151.2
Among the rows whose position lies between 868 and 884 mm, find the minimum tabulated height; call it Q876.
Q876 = 104.7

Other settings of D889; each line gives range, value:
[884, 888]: 88.2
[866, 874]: 143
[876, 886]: 108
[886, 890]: 86.9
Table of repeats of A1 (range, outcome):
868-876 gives 151.2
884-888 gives 89.67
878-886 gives 116.2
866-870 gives 145.8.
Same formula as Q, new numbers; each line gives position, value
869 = 145.8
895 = 68.85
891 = 68.18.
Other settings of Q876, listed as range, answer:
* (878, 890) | 84.17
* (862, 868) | 131.6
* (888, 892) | 68.18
